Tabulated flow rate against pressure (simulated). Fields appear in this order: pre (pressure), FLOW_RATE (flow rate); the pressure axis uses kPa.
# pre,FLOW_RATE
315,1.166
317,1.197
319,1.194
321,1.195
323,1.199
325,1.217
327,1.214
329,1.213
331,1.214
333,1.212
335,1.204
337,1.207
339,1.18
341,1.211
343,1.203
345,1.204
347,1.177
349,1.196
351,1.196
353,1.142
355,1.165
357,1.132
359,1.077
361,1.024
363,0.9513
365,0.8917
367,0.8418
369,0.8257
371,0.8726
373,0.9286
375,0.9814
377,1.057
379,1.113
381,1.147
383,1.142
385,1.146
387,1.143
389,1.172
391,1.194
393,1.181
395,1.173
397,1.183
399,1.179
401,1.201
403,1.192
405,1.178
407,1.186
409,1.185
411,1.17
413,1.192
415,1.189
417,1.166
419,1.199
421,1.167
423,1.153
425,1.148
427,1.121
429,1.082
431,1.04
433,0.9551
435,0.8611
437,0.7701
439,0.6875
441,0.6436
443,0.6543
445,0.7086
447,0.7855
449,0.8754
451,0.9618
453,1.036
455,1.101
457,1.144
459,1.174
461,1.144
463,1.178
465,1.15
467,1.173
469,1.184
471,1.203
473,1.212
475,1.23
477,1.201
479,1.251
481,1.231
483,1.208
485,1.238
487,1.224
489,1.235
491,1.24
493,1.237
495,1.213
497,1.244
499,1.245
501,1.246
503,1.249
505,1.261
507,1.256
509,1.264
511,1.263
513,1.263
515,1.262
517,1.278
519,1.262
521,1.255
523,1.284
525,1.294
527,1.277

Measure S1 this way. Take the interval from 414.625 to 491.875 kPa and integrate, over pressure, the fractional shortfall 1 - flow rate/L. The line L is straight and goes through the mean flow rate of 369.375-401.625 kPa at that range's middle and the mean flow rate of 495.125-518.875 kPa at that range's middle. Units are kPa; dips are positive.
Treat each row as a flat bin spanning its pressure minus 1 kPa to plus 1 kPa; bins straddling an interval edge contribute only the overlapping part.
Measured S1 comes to 7.61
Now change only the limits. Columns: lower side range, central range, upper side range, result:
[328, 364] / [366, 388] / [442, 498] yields 2.6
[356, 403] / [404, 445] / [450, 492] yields 3.3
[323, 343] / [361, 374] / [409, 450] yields 2.7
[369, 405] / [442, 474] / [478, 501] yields 4.1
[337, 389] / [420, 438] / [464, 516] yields 1.9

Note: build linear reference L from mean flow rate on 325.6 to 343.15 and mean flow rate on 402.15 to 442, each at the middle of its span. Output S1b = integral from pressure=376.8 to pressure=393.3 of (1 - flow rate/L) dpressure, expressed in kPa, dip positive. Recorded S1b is -0.3 kPa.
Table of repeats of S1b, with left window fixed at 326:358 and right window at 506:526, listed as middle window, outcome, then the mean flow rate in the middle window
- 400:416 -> 0.4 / 1.19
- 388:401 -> 0.4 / 1.18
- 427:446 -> 6.1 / 0.838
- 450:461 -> 1.4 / 1.09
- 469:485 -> 0.4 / 1.22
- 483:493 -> 0.2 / 1.23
